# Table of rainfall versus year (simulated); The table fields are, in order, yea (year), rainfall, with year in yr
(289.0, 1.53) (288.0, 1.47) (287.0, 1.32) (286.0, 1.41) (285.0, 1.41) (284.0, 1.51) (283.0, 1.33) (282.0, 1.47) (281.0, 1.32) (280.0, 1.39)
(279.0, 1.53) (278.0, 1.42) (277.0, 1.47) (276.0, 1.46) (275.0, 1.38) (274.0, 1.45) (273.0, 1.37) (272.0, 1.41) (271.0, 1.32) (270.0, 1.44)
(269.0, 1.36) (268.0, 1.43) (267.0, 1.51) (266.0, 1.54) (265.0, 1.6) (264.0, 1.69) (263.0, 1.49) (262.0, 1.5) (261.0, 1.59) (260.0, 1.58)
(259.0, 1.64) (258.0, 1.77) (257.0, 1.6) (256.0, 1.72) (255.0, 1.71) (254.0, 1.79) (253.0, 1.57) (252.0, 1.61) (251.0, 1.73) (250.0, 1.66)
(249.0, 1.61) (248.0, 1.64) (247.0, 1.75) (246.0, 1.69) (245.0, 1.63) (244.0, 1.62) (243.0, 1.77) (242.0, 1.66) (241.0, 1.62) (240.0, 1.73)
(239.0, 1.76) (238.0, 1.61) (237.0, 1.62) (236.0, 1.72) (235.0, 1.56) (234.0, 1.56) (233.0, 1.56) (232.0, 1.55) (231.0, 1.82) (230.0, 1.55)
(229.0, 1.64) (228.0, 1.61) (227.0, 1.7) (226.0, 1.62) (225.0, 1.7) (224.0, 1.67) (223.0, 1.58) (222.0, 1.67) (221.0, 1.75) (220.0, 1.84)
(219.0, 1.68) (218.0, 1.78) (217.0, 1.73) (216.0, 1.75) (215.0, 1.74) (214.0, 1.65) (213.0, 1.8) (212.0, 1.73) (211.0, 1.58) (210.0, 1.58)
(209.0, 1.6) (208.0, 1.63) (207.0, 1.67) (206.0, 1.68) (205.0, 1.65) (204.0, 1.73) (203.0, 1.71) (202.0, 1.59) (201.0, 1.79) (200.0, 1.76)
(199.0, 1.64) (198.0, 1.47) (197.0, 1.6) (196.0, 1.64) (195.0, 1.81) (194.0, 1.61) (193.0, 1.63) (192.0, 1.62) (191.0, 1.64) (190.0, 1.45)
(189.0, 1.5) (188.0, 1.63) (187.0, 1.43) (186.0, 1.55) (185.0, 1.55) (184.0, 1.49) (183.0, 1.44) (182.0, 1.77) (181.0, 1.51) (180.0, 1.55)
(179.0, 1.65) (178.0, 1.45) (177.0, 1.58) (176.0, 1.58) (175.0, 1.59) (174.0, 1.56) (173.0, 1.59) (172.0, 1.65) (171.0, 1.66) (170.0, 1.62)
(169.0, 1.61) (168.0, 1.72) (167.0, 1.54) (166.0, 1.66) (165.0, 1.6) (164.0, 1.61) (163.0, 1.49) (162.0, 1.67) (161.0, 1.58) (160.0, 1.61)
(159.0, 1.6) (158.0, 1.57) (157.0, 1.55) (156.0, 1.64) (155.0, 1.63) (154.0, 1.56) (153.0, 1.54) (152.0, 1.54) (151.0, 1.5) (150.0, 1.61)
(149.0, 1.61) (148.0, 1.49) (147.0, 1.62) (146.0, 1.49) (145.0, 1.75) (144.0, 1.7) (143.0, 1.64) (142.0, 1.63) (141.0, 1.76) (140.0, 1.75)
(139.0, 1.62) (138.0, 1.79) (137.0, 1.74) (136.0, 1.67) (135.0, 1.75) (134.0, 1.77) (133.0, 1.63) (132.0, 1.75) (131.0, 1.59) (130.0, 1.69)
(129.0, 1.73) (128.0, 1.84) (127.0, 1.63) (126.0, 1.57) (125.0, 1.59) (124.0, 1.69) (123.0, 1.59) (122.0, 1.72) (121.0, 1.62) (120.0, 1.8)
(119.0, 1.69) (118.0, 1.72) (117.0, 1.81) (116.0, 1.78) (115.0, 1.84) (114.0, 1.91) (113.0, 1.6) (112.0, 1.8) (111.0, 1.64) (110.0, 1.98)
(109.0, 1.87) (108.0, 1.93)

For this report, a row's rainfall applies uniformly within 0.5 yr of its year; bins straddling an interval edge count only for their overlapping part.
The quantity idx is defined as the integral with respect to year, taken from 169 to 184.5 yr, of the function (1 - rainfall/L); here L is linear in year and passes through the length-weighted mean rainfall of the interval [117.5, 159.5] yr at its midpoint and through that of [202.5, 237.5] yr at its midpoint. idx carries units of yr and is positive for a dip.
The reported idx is 0.74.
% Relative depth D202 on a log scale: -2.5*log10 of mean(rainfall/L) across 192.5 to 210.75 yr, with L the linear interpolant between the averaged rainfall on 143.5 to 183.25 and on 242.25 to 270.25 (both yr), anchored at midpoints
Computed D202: -0.03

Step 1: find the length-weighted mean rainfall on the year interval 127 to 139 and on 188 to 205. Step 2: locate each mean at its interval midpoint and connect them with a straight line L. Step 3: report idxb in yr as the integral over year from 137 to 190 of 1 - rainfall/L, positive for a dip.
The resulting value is 2.6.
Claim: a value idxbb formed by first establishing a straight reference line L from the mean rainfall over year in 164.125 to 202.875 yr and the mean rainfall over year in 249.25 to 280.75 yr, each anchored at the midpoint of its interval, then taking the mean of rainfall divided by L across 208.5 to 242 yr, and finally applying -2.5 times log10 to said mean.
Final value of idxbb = -0.07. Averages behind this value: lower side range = 1.6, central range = 1.67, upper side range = 1.54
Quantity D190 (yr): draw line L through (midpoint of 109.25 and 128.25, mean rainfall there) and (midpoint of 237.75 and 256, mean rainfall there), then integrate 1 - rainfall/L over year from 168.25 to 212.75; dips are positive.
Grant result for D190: 2.34 yr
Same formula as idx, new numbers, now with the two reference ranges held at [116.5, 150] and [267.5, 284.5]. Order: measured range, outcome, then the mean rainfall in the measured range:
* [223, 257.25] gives -4.06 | 1.66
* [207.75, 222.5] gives -1.68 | 1.7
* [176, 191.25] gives 0.39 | 1.55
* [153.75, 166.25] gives 0.25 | 1.6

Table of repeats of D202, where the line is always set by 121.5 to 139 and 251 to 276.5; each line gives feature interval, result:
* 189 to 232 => -0.04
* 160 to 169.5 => 0.03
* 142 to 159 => 0.05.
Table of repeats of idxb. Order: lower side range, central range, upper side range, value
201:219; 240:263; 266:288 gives -2.0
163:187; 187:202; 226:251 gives -0.1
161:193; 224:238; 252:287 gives -0.9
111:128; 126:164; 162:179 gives 0.4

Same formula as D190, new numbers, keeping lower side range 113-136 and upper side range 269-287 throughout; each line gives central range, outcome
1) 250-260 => -1.50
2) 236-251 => -1.96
